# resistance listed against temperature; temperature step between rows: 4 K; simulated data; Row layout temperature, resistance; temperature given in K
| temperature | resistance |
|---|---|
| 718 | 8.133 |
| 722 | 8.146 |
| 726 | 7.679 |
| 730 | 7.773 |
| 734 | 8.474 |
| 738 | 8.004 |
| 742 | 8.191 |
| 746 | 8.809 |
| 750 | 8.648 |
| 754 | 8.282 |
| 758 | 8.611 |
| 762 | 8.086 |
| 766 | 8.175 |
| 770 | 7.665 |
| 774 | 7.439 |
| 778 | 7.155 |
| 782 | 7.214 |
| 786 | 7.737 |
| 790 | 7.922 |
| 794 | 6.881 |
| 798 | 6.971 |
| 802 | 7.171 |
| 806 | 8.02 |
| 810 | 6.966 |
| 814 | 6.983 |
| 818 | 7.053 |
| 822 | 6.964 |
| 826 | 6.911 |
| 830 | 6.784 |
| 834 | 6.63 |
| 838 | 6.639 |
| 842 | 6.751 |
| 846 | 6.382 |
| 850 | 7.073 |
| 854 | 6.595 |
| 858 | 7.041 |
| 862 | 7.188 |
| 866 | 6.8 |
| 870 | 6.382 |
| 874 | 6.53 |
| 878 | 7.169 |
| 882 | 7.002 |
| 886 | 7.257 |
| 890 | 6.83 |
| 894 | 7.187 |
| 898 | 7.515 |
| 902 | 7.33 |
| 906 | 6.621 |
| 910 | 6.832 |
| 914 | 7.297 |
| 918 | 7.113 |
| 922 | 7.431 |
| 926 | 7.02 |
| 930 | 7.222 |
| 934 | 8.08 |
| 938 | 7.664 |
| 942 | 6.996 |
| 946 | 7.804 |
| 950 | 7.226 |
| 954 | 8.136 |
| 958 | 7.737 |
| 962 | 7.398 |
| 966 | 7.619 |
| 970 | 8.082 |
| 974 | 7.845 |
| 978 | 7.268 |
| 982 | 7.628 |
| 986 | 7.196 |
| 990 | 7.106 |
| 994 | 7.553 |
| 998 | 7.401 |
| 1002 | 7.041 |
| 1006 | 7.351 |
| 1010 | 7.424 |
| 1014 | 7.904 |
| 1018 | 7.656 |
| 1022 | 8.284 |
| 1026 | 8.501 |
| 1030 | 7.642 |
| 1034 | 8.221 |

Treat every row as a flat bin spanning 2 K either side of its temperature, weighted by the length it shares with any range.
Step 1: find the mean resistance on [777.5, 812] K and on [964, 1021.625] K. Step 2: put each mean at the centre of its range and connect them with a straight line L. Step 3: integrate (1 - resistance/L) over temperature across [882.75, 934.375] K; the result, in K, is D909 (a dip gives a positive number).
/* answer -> 1.9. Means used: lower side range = 7.35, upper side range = 7.53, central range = 7.18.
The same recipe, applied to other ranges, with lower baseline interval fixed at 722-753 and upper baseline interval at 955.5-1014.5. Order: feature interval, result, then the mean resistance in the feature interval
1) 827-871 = 6.31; 6.76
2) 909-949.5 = 1.62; 7.35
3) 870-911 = 4.08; 7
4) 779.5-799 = 1.72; 7.36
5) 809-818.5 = 1.19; 7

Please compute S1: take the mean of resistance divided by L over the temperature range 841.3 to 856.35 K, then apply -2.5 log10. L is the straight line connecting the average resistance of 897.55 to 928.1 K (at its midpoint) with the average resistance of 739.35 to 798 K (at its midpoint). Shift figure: 0.12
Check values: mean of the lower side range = 7.88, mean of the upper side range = 7.13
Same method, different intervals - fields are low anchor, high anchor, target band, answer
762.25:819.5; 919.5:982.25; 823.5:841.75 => 0.11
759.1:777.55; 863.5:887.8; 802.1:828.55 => 0.04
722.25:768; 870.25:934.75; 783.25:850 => 0.10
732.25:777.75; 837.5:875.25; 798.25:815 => 0.03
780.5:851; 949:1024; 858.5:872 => 0.06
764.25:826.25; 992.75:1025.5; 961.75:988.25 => 0.00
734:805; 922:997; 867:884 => 0.13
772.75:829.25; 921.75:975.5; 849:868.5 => 0.07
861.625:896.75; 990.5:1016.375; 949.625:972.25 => -0.07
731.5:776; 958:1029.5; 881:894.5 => 0.12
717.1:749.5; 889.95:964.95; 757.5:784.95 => 0.04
